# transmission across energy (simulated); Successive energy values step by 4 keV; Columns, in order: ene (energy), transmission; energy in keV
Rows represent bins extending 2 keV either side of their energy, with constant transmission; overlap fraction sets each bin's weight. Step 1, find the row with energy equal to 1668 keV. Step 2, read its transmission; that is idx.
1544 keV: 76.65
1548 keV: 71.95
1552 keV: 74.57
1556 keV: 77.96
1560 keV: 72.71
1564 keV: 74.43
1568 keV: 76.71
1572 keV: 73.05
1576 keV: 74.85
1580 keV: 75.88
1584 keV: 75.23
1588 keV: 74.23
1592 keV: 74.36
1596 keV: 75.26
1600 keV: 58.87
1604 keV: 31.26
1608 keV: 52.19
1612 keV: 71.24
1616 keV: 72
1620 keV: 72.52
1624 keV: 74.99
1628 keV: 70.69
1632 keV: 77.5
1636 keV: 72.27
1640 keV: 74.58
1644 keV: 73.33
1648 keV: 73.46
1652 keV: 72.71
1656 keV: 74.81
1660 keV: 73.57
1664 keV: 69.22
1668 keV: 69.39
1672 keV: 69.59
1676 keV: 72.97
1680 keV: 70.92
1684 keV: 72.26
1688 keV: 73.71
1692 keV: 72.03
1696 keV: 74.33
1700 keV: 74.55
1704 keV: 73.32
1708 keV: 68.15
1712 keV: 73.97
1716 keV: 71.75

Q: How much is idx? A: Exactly 69.39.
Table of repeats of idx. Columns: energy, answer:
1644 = 73.33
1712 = 73.97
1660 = 73.57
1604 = 31.26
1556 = 77.96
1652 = 72.71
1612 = 71.24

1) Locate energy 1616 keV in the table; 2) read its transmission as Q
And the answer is 72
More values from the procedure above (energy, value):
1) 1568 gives 76.71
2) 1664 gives 69.22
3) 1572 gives 73.05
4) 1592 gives 74.36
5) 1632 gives 77.5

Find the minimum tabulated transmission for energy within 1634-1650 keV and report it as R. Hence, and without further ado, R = 72.27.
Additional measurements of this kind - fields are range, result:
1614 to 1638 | 70.69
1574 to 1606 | 31.26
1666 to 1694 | 69.39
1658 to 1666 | 69.22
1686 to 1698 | 72.03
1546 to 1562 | 71.95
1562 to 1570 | 74.43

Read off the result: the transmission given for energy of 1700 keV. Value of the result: 74.55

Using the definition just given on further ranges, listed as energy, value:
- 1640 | 74.58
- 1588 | 74.23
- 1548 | 71.95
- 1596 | 75.26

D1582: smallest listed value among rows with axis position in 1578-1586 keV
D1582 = 75.23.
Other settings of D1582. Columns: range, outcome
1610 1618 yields 71.24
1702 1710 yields 68.15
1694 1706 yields 73.32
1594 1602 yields 58.87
